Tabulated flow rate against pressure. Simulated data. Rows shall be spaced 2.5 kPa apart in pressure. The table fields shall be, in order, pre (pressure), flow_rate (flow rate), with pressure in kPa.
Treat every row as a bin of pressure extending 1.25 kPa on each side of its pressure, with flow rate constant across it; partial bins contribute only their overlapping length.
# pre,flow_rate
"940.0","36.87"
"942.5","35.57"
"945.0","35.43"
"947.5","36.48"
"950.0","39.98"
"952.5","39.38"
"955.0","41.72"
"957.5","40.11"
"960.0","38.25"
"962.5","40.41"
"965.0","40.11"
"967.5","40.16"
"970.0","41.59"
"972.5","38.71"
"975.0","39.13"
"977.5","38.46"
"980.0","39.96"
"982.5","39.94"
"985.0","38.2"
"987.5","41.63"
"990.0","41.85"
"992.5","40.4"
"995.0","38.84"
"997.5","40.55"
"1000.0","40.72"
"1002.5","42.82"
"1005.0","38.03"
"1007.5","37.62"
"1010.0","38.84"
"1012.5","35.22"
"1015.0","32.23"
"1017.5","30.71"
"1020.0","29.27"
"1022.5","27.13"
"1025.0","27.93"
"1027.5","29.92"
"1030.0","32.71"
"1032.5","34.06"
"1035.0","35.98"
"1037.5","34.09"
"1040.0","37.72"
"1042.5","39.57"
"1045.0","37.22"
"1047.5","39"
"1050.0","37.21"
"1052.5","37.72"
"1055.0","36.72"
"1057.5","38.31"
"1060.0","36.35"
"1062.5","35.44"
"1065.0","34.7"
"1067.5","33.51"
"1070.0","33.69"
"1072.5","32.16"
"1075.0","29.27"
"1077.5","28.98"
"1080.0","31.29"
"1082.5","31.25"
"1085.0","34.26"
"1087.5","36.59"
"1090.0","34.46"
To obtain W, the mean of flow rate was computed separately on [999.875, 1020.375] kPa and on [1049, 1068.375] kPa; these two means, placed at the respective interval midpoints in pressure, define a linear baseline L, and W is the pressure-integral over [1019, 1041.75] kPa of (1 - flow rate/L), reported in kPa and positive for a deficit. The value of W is 2.5 kPa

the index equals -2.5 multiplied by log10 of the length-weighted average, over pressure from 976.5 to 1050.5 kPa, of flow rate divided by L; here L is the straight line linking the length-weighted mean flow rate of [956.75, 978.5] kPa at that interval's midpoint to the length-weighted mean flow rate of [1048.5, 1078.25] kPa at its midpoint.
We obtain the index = 0.02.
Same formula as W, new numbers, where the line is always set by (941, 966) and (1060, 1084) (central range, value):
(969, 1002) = -2.7 kPa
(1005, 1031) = 2.1 kPa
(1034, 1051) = -1.6 kPa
